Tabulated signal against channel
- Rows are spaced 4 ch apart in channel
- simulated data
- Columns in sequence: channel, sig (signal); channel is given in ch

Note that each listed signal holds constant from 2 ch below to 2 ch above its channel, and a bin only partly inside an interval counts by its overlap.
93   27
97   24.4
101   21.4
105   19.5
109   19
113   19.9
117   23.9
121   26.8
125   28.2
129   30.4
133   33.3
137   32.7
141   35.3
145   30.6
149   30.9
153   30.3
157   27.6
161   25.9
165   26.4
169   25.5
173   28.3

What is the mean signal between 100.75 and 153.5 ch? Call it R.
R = 27.4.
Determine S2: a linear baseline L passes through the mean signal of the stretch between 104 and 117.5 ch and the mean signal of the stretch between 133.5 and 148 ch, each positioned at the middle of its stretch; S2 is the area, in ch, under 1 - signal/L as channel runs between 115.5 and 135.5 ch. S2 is -1.7 ch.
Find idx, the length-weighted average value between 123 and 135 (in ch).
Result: 30.6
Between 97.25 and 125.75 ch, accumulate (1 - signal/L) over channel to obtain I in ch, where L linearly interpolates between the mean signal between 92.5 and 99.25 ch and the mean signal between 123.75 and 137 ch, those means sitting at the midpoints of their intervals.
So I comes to 5.5 ch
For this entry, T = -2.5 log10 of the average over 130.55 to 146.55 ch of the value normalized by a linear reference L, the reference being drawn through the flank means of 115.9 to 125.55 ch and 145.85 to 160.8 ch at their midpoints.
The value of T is -0.18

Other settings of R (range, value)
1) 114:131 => 26.9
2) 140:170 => 29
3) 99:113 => 20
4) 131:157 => 31.8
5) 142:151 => 31.3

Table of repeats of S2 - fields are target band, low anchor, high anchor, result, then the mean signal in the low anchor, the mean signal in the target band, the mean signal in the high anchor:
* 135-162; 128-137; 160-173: -1.1 ch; 32.2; 30.6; 26.3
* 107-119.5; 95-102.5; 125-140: 2.7 ch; 23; 21.2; 31.8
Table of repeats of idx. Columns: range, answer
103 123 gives 21.8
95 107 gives 21.8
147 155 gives 30.6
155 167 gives 26.6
